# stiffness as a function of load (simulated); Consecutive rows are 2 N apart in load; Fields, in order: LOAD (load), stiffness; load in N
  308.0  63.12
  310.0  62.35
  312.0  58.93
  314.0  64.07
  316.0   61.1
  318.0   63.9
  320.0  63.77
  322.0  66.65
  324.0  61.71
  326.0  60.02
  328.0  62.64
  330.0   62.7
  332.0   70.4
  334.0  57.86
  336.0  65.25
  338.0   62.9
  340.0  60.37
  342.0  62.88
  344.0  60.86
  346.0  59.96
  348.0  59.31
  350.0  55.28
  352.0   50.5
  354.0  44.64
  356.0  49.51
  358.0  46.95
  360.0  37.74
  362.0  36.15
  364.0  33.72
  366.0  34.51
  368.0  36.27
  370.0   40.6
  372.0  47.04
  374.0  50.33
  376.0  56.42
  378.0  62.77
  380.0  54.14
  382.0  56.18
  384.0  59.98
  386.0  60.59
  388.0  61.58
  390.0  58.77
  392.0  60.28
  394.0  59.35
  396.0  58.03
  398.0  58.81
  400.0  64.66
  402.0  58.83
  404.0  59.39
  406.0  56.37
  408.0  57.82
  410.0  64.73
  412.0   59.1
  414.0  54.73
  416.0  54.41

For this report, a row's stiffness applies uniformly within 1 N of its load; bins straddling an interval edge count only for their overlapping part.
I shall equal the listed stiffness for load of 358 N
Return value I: 46.95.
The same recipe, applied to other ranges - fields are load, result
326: 60.02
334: 57.86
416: 54.41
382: 56.18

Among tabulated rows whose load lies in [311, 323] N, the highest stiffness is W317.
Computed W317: 66.65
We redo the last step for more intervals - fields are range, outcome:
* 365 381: 62.77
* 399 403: 64.66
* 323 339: 70.4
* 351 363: 50.5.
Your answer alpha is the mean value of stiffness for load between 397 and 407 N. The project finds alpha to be 59.6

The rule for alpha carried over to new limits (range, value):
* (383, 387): 60.3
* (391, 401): 60.2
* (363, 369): 34.8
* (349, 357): 50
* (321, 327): 62.8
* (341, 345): 61.9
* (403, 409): 57.9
